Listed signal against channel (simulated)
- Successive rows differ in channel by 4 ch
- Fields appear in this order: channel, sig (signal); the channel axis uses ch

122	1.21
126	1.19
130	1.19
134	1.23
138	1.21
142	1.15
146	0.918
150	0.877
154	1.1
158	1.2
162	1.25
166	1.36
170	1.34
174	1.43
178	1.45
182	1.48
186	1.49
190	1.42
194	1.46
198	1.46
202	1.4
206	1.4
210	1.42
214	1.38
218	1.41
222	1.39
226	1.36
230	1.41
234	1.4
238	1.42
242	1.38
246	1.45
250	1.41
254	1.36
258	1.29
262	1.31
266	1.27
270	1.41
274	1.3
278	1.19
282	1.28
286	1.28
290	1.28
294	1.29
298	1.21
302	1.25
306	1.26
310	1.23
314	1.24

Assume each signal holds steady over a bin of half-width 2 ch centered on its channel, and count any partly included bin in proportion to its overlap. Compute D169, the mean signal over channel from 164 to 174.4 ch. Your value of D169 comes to 1.37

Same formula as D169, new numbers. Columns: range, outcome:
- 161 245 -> 1.41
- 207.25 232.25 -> 1.4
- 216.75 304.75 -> 1.33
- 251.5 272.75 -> 1.33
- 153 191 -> 1.36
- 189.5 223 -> 1.42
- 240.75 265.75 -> 1.36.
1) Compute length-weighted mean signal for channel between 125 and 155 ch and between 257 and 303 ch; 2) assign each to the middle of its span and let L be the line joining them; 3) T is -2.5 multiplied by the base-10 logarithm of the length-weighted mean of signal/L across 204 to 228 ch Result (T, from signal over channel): -0.16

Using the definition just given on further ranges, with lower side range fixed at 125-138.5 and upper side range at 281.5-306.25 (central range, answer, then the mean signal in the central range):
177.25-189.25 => -0.20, 1.47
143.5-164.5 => 0.13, 1.08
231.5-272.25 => -0.10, 1.37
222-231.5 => -0.12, 1.38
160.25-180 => -0.12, 1.37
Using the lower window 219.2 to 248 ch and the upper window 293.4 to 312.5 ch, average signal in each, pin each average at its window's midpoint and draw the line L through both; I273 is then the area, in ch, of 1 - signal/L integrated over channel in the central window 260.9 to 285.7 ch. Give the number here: 0.38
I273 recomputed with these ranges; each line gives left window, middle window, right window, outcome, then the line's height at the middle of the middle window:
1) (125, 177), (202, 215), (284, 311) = -2.0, 1.22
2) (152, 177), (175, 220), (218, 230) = -3.1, 1.34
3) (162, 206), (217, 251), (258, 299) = -1.4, 1.35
